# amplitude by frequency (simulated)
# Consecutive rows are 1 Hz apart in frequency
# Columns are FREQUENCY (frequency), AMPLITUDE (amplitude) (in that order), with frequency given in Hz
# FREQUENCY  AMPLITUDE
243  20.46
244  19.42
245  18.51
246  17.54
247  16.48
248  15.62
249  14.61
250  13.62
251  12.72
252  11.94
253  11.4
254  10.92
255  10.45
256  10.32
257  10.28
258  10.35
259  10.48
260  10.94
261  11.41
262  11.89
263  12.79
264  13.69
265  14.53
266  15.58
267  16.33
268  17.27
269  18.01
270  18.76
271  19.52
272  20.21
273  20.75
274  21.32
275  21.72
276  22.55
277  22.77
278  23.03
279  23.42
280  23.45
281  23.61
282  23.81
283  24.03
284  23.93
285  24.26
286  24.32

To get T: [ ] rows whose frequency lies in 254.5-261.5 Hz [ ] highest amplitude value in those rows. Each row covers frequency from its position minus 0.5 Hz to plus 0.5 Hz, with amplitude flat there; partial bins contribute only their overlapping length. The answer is 11.41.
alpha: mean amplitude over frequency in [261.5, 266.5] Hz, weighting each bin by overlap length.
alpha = 13.7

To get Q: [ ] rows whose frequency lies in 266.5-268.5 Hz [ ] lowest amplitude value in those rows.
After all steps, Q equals 16.33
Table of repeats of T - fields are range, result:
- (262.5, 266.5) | 15.58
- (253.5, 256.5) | 10.92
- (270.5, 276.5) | 22.55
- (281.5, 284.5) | 24.03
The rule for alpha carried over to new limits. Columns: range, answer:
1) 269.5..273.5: 19.8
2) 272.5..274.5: 21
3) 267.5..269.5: 17.6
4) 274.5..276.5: 22.1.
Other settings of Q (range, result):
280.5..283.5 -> 23.61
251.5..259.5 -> 10.28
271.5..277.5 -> 20.21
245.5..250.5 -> 13.62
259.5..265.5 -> 10.94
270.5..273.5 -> 19.52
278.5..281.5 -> 23.42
